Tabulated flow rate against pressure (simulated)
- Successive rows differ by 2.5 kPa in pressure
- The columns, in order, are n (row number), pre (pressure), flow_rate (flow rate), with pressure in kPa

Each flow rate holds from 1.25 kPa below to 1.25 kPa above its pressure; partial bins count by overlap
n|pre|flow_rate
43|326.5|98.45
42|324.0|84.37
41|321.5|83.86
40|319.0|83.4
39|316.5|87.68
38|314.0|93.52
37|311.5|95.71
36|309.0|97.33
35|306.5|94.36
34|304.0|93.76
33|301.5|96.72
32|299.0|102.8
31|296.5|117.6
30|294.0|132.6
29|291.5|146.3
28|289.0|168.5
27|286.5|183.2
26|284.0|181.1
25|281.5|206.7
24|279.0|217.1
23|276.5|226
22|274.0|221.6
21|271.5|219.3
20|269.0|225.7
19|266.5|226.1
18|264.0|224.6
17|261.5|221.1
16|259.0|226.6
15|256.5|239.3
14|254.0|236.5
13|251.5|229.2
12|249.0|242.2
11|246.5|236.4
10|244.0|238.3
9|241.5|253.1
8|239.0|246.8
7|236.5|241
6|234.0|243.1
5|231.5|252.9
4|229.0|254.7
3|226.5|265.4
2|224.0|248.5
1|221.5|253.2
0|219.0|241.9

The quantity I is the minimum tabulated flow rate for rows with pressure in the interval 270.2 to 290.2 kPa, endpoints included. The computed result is 168.5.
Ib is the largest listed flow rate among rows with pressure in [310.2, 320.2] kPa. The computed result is 95.71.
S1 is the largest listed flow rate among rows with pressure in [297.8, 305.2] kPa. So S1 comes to 102.8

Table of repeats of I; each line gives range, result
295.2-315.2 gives 93.52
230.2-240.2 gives 241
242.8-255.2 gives 229.2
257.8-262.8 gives 221.1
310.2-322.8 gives 83.4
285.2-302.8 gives 96.72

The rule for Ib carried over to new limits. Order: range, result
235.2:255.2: 253.1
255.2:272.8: 239.3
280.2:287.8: 206.7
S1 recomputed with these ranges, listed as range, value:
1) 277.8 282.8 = 217.1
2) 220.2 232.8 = 265.4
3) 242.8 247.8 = 238.3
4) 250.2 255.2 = 236.5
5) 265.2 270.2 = 226.1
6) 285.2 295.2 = 183.2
